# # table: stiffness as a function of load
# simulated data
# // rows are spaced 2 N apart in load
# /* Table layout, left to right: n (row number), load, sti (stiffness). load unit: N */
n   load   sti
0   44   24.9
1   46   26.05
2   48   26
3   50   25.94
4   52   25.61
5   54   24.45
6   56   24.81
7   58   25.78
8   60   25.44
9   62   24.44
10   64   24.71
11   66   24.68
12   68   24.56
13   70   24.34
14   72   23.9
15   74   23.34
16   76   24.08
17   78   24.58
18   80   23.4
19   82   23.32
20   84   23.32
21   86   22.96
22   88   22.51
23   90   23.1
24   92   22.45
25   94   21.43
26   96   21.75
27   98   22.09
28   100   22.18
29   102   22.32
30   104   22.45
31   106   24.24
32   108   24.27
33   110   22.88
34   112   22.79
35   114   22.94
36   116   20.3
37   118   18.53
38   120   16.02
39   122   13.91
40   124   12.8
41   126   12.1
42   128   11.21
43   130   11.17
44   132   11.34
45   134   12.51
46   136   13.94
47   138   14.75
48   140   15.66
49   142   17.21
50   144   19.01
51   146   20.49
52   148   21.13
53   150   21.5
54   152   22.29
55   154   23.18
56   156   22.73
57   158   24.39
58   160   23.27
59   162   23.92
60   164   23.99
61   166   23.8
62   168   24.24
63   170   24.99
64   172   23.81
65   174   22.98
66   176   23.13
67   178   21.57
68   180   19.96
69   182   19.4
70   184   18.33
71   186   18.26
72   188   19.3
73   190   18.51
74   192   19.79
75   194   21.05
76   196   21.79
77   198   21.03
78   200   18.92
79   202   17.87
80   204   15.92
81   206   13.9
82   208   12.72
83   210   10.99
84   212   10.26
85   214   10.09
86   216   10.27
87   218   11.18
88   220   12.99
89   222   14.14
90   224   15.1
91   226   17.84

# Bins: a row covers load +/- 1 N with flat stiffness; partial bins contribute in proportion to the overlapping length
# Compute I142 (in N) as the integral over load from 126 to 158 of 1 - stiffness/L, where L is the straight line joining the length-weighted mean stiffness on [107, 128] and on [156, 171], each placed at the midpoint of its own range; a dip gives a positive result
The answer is 6.37 N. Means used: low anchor 18.3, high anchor 24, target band 17.3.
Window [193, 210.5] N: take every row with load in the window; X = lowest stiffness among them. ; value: 10.99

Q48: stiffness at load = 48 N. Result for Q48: 26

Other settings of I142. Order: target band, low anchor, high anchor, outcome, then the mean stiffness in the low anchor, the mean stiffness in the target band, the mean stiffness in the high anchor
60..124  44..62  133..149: -2.3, 25.4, 22.4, 16.8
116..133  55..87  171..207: 6.5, 24.2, 13.8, 19.8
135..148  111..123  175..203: 1.5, 19.1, 17.2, 19.9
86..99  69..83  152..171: 0.8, 23.9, 22.3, 23.8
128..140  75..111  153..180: 5.4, 23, 12.9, 23.4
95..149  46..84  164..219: 9.3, 24.6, 18.1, 18.4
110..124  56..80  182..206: 2.2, 24.5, 18.9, 19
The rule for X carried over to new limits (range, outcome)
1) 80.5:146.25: 11.17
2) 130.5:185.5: 11.34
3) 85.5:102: 21.43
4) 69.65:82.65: 23.32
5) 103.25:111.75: 22.45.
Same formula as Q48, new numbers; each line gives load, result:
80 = 23.4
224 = 15.1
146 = 20.49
